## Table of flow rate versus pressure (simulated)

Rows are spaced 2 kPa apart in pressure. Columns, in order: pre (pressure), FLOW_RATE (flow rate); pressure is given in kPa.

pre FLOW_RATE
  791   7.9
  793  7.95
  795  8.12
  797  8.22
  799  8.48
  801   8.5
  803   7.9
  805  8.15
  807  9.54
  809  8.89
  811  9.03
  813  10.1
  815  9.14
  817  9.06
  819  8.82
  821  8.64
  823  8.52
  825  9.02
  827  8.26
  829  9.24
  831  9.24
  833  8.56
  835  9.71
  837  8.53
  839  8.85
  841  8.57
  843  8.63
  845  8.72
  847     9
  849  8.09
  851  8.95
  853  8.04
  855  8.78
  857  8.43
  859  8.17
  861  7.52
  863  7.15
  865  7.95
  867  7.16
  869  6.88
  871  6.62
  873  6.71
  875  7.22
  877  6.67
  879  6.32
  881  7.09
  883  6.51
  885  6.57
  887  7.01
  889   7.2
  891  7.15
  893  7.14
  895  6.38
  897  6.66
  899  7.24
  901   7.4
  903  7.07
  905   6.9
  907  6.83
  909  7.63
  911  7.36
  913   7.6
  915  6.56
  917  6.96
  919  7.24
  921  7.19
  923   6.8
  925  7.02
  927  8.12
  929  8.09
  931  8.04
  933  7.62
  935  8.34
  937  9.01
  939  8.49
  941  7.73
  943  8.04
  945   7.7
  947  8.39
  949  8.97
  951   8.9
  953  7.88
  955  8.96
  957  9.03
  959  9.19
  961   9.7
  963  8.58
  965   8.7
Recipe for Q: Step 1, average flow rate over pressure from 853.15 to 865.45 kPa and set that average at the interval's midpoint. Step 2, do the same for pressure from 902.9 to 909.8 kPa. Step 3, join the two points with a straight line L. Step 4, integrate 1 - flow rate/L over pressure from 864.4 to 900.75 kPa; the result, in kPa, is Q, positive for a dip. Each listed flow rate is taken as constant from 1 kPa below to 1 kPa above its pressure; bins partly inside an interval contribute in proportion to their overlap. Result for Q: 3.1 kPa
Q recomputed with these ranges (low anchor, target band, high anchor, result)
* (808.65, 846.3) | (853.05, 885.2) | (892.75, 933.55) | 3.3 kPa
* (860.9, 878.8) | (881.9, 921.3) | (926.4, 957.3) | 3.0 kPa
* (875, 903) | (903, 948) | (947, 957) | 1.8 kPa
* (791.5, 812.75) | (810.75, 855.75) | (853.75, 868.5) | -3.7 kPa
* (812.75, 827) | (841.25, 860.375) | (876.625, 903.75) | -1.1 kPa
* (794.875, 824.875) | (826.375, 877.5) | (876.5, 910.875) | -1.9 kPa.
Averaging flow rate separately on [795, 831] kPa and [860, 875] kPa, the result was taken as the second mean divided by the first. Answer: 0.81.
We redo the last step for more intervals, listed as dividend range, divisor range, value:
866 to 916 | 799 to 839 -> 0.78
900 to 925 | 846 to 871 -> 0.90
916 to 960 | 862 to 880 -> 1.16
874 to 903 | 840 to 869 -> 0.84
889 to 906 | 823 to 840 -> 0.79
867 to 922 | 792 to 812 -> 0.82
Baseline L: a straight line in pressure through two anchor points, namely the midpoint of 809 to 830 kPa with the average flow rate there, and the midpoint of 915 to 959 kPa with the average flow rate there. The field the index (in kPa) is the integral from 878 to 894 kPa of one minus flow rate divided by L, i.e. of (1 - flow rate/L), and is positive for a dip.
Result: 2.96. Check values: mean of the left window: 8.98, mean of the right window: 8.02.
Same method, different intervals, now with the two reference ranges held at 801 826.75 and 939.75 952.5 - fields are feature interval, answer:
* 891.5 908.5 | 3.0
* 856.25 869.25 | 1.5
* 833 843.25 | -0.1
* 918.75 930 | 1.3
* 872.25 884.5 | 2.6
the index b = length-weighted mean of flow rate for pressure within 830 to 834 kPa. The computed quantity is 8.9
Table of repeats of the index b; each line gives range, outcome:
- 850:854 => 8.49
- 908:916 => 7.29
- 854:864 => 8.01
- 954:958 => 9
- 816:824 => 8.76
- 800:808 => 8.52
